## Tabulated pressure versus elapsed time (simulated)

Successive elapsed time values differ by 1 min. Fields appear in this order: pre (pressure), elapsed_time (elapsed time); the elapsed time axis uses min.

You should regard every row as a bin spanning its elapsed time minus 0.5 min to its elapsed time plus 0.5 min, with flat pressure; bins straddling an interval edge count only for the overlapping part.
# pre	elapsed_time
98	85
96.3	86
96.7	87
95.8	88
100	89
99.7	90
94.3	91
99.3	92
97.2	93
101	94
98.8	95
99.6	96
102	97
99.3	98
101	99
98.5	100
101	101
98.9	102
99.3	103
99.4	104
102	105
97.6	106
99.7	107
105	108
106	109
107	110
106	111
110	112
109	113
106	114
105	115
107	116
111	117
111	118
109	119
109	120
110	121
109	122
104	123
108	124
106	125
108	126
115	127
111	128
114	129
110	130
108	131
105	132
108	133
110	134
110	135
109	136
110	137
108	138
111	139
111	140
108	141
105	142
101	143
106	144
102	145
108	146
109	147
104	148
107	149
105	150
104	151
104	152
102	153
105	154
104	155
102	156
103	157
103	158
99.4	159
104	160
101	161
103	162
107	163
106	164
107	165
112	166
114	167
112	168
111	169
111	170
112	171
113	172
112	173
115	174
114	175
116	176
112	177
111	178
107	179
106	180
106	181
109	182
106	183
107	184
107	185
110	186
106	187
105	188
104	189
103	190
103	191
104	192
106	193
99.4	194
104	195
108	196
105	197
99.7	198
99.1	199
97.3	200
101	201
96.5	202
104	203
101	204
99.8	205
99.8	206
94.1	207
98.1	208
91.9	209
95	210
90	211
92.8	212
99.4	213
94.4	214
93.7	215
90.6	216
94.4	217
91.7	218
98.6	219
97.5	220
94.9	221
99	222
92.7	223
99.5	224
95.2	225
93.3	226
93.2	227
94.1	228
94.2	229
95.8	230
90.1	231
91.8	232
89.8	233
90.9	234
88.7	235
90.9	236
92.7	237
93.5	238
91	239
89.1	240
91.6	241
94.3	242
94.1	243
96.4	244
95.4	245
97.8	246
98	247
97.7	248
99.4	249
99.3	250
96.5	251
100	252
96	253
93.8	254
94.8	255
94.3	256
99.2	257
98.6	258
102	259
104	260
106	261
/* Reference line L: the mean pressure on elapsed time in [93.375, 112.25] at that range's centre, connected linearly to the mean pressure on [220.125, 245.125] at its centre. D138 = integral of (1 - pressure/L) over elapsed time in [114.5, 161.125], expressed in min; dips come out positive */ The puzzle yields -3.6 min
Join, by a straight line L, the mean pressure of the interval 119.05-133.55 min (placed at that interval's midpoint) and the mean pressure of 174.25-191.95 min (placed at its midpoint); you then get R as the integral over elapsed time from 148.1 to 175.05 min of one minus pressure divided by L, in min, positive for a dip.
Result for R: 0.3 min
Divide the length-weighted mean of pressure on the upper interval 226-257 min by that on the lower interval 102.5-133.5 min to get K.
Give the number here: 0.88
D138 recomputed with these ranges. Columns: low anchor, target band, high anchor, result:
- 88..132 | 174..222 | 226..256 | -2.0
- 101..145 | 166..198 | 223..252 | -2.5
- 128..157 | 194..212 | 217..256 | 0.0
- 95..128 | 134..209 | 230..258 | -4.1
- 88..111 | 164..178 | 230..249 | -2.2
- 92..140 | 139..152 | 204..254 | -0.4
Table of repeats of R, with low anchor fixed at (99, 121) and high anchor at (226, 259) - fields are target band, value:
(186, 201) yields -0.8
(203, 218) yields 0.2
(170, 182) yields -1.4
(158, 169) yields -0.7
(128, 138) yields -0.6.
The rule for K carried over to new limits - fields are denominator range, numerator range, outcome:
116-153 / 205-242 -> 0.87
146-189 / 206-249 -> 0.88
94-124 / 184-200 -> 1.00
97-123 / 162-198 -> 1.03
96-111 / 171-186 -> 1.09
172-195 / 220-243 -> 0.86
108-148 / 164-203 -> 0.99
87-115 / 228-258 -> 0.93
